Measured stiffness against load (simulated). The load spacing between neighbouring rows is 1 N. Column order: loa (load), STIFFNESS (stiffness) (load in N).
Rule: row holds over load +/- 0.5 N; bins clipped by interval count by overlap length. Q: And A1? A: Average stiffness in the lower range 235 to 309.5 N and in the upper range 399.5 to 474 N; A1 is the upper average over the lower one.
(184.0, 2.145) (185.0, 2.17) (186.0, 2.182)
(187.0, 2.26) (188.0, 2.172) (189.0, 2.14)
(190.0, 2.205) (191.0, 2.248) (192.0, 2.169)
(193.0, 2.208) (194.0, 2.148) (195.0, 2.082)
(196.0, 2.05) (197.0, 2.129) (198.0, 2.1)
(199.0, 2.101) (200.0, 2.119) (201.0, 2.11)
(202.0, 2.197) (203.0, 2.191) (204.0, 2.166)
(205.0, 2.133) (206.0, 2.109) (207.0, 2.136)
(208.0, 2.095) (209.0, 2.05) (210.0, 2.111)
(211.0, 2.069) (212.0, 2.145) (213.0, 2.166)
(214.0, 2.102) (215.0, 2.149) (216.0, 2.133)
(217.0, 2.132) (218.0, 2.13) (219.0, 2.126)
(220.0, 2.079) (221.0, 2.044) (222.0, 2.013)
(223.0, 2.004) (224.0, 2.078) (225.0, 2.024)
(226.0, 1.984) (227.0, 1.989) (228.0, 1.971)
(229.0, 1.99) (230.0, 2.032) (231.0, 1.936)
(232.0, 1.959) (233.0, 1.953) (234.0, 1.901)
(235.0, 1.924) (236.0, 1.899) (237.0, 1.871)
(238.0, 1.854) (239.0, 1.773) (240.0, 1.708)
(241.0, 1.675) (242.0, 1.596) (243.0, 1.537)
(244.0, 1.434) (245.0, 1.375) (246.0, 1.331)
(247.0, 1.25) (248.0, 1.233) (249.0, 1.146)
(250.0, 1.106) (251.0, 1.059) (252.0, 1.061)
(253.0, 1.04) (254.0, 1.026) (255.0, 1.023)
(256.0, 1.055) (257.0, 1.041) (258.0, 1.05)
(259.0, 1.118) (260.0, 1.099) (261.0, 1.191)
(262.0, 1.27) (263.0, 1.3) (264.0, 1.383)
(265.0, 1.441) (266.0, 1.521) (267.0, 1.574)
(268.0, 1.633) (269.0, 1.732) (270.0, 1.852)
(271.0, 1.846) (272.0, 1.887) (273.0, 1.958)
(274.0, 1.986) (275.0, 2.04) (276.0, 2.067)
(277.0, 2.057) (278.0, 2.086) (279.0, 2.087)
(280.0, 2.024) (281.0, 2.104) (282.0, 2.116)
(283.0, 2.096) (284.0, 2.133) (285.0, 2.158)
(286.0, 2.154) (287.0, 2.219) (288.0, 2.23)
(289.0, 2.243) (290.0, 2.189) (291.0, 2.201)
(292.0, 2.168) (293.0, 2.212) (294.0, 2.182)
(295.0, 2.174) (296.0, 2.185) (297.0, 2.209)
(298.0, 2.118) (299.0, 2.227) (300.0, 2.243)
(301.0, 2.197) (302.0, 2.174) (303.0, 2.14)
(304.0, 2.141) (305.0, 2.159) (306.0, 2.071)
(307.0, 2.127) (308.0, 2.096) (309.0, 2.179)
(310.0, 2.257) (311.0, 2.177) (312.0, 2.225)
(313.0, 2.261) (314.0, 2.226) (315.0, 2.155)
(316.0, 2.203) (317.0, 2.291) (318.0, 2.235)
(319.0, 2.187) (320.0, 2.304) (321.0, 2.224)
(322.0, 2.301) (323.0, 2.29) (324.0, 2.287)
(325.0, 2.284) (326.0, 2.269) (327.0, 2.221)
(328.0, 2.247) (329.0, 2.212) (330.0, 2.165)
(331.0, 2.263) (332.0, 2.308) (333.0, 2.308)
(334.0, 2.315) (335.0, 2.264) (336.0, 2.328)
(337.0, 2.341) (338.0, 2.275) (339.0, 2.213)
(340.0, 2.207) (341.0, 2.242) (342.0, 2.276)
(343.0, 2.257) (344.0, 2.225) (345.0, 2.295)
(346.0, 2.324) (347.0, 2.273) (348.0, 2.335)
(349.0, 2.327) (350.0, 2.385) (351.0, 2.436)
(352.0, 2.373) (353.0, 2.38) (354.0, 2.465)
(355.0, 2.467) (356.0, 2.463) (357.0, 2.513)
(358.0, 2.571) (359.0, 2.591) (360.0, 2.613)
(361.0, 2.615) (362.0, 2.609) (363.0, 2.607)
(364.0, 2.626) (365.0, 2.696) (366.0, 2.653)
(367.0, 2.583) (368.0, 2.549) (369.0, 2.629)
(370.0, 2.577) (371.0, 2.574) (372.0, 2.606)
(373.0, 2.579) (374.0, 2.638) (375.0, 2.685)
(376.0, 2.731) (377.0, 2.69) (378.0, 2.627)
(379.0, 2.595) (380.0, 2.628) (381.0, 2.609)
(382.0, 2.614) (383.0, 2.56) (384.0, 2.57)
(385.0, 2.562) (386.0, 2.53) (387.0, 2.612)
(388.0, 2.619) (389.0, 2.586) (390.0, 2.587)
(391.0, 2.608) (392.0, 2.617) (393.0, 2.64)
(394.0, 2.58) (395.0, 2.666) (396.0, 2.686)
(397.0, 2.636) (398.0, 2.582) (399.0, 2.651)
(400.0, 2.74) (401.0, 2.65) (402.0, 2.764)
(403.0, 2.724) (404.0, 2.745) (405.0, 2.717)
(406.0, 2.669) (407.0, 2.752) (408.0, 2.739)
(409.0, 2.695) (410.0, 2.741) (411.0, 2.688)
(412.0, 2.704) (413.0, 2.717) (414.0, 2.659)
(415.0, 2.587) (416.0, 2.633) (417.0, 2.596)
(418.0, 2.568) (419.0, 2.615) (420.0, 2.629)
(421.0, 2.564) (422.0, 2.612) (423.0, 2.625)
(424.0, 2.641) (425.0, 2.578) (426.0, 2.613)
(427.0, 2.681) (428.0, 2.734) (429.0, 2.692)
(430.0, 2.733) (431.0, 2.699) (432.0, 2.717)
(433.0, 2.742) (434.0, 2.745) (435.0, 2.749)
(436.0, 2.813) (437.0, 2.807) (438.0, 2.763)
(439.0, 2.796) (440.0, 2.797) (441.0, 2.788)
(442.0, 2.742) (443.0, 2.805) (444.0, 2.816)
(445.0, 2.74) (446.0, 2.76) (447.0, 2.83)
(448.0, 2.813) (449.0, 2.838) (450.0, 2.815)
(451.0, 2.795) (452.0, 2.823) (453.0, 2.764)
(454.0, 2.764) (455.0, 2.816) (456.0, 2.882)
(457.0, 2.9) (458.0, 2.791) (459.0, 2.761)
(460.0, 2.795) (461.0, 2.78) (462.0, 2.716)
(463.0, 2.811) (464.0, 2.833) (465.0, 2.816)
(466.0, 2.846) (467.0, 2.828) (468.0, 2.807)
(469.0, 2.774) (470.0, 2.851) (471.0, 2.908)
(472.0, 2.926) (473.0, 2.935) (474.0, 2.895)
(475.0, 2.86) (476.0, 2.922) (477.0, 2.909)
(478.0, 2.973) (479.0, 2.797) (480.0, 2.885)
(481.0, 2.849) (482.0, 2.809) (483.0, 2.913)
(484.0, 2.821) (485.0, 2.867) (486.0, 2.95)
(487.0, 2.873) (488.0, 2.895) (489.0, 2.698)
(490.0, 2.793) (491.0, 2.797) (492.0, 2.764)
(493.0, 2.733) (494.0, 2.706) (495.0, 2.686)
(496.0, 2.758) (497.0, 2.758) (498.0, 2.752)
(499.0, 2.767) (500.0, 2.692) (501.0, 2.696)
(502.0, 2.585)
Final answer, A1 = 1.55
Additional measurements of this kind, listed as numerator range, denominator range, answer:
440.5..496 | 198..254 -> 1.52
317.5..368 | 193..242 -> 1.16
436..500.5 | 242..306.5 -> 1.60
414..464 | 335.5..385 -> 1.10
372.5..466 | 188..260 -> 1.47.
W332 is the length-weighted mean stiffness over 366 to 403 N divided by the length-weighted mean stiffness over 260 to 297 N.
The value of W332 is 1.4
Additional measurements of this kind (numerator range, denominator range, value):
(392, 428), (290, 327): 1.21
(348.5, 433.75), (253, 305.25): 1.41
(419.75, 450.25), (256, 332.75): 1.35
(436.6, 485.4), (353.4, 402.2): 1.08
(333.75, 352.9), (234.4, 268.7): 1.67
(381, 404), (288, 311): 1.21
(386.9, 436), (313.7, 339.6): 1.18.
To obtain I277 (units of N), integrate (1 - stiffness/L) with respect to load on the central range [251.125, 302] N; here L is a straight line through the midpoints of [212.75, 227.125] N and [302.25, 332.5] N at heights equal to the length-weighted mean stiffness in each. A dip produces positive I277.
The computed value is 8.5 N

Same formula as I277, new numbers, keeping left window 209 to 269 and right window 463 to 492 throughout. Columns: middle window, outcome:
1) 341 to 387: -4.7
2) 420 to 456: -1.2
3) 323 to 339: -1.1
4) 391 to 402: -0.9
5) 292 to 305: -1.5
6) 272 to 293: -2.6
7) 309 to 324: -1.4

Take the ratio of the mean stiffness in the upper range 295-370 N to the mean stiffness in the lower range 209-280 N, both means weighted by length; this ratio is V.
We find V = 1.36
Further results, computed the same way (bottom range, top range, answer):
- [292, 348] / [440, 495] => 1.27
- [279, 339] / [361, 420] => 1.20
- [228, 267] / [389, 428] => 1.82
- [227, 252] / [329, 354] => 1.40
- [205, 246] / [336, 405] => 1.30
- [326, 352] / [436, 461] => 1.23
